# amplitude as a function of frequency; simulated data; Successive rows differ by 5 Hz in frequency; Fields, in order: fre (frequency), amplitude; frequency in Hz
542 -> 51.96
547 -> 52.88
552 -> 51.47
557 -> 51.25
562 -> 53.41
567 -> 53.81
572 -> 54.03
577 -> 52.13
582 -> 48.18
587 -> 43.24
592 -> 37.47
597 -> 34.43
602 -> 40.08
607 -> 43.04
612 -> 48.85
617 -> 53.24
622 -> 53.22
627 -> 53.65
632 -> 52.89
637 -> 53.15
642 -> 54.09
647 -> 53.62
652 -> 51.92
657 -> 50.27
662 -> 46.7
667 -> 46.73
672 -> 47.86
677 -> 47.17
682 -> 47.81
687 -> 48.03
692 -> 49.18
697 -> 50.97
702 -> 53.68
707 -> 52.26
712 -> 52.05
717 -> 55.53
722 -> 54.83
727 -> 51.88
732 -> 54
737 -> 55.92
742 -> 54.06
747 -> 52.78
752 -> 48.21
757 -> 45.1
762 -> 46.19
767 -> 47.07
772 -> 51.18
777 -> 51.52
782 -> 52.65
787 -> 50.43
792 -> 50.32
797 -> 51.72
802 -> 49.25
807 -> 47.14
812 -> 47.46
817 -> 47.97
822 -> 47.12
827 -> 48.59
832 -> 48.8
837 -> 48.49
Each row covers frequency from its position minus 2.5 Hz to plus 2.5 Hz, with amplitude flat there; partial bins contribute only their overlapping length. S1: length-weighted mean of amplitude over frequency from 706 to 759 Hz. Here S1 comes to 52.5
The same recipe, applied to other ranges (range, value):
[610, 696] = 50.5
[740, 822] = 49.5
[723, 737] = 53.7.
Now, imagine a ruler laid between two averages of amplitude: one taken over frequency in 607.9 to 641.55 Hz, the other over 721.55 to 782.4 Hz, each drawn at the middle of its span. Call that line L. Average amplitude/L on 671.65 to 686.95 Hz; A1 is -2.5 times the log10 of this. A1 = 0.09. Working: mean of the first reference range 52.1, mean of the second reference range 51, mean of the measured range 47.6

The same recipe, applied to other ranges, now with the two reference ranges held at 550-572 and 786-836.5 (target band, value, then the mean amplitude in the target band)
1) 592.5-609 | 0.32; 38.9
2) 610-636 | -0.02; 52.5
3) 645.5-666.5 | 0.02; 50.1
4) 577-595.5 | 0.19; 43.7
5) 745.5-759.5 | 0.03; 48.4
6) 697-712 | -0.04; 52.5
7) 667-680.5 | 0.08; 47.4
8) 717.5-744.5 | -0.09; 54.2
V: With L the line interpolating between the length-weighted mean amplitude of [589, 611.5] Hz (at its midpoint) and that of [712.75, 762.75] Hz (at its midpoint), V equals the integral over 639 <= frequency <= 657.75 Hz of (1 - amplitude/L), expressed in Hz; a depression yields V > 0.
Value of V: -3.7 Hz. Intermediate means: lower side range 39.8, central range 52.7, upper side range 52.1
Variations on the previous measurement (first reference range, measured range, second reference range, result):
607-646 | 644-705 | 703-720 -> 3.78 Hz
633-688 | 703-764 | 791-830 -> -3.35 Hz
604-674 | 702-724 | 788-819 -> -1.65 Hz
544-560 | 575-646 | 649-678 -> 3.31 Hz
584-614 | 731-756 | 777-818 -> -2.65 Hz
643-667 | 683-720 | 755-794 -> -1.15 Hz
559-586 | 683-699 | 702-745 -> 1.25 Hz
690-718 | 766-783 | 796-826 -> -0.39 Hz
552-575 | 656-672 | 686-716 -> 1.28 Hz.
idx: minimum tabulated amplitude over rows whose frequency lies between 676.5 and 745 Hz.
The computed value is 47.17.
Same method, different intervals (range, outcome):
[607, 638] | 43.04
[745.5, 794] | 45.1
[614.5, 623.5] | 53.22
